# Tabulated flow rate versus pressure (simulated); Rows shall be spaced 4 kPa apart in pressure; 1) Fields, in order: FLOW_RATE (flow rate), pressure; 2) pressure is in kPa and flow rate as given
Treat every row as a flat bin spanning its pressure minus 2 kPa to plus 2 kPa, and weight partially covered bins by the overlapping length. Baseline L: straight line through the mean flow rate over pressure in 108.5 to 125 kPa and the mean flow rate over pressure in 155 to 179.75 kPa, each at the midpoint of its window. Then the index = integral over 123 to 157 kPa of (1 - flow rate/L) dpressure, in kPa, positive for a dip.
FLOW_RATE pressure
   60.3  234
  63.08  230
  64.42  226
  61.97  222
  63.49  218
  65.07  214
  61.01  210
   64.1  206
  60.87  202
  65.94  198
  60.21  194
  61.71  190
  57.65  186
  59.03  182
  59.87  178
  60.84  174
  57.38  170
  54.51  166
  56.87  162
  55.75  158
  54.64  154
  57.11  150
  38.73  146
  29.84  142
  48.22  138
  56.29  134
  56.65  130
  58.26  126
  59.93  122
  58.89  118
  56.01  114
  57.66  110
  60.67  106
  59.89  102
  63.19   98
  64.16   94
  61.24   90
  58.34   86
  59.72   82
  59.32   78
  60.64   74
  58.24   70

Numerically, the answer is 4.34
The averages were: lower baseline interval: 58.1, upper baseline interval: 57.4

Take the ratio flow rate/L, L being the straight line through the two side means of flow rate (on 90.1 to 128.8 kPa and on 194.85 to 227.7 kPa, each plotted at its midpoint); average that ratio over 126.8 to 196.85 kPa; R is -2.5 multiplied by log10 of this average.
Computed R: 0.13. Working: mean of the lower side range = 59.9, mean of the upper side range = 63.2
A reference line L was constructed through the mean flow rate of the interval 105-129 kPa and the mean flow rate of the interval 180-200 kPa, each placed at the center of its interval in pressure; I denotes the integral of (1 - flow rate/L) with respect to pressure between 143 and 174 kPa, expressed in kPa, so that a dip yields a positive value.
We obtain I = 3.4 kPa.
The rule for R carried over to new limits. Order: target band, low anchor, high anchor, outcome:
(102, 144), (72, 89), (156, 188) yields 0.08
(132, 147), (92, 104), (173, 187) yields 0.36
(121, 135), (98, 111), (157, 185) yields 0.03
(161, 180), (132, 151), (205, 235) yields -0.12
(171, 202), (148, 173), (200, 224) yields -0.02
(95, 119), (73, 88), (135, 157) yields -0.10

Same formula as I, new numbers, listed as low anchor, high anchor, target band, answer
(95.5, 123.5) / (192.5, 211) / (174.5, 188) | 0.6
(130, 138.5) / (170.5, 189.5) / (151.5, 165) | 0.3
